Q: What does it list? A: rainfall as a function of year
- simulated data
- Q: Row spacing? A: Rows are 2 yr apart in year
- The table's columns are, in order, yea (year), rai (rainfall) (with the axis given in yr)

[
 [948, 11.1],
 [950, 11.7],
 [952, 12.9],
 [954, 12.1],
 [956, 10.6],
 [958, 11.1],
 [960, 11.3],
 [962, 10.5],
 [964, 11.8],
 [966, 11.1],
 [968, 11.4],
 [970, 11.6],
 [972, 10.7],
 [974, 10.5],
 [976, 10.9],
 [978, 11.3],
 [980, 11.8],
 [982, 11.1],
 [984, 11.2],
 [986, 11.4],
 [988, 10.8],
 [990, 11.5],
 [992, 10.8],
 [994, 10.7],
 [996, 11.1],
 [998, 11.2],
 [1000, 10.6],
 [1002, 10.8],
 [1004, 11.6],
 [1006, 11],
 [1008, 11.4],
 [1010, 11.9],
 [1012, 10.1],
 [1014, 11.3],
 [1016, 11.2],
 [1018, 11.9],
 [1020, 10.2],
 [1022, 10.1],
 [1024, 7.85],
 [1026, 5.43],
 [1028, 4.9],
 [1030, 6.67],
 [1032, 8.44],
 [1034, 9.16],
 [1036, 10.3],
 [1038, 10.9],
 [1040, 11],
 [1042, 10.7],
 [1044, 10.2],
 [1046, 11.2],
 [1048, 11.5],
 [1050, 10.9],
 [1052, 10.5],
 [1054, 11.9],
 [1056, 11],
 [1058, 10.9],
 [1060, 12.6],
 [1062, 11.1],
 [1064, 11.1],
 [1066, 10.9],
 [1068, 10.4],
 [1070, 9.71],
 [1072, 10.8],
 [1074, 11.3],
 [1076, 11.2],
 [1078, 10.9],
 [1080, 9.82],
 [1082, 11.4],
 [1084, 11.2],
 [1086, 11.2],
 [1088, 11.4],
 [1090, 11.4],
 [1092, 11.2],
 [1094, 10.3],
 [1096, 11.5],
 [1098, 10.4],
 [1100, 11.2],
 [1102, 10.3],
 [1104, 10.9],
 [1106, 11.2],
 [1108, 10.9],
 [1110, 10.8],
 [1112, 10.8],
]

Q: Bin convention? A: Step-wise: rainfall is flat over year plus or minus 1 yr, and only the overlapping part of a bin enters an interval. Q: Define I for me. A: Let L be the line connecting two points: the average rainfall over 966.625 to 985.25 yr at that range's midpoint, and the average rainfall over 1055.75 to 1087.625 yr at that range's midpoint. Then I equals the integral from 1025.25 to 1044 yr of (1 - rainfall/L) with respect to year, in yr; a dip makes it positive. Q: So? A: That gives 3.9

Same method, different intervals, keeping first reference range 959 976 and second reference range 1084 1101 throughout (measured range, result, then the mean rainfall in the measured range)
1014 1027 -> 1.8 yr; 9.59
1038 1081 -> 0.6 yr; 10.9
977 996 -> -0.1 yr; 11.2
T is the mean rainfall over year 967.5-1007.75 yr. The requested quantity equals 11.1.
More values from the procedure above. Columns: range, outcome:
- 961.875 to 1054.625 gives 10.5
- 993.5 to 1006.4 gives 11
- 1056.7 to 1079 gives 11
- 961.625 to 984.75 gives 11.2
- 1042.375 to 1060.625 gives 11.1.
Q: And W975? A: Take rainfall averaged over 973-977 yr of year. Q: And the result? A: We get 10.7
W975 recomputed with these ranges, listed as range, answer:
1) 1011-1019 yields 11.1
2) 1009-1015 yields 11.1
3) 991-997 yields 10.9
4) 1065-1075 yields 10.6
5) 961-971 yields 11.3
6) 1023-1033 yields 6.66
